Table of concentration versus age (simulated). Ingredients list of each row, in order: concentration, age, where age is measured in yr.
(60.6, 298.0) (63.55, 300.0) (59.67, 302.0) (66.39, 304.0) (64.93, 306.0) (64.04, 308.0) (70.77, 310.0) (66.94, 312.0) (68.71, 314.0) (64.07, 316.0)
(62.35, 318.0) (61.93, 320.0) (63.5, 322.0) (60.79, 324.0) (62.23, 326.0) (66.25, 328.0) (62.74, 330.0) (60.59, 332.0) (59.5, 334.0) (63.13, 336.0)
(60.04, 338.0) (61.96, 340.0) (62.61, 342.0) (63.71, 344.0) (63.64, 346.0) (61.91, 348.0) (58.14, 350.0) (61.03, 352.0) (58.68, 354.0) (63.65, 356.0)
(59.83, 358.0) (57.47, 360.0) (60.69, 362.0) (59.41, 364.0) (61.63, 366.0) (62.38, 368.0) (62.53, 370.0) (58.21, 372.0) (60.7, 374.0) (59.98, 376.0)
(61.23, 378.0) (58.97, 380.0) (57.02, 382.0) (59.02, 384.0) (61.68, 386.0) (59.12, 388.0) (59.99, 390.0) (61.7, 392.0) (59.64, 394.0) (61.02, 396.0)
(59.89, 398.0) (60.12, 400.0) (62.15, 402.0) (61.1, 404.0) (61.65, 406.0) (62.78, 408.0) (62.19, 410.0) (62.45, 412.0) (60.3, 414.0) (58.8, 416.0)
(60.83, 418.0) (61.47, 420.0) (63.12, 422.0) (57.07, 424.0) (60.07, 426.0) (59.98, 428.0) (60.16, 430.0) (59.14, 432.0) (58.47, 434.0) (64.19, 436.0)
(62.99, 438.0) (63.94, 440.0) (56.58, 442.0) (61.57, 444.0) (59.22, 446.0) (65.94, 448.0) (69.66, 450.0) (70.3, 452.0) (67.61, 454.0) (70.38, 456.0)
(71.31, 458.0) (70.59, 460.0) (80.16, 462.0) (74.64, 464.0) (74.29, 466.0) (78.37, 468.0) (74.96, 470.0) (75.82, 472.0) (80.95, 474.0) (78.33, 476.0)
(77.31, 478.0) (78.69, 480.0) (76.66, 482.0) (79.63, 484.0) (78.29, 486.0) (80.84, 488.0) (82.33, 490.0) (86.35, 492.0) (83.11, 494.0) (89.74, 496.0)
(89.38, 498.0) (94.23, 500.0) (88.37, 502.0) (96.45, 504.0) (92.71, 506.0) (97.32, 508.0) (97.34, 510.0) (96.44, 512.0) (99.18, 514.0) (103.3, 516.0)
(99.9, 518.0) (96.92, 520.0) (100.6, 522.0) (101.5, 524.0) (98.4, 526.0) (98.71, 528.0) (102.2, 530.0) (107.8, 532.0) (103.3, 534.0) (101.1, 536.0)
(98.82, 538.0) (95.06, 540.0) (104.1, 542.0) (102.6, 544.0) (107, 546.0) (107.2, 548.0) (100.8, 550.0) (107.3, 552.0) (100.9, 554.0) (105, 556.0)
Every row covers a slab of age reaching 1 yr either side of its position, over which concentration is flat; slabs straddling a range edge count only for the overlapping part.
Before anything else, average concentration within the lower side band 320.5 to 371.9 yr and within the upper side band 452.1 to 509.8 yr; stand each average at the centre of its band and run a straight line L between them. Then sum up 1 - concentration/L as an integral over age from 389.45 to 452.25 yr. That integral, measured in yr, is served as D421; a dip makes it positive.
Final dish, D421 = 9.4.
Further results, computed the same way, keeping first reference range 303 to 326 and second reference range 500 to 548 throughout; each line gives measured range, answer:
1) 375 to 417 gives 9.5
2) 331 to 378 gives 6.9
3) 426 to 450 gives 6.7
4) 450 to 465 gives 2.8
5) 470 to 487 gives 2.6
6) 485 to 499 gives 1.5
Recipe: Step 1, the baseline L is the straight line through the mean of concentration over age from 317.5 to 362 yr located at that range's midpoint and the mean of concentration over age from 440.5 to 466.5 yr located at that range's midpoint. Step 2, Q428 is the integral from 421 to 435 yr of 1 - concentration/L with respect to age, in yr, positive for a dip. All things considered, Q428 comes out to 1.50 yr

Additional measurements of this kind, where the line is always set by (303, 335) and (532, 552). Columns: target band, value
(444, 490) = 8.0 yr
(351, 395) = 7.9 yr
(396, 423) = 6.3 yr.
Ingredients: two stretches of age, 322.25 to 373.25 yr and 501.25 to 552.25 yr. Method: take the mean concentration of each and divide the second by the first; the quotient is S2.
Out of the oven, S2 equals 1.63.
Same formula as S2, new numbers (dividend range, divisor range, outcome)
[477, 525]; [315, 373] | 1.47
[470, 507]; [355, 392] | 1.39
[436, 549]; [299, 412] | 1.38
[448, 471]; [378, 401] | 1.21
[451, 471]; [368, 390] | 1.22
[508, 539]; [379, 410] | 1.66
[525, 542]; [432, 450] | 1.63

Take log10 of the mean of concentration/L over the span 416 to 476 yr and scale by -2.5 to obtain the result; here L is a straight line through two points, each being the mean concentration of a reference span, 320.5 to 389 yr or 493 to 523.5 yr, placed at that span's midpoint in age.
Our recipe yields 0.22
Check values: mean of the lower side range 61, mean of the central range 66.7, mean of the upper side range 95.1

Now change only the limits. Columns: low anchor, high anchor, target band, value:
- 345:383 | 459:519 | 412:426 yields 0.18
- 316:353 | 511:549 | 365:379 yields 0.14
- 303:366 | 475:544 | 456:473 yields 0.14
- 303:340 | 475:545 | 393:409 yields 0.24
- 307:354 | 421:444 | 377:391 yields 0.04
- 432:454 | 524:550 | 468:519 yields -0.03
